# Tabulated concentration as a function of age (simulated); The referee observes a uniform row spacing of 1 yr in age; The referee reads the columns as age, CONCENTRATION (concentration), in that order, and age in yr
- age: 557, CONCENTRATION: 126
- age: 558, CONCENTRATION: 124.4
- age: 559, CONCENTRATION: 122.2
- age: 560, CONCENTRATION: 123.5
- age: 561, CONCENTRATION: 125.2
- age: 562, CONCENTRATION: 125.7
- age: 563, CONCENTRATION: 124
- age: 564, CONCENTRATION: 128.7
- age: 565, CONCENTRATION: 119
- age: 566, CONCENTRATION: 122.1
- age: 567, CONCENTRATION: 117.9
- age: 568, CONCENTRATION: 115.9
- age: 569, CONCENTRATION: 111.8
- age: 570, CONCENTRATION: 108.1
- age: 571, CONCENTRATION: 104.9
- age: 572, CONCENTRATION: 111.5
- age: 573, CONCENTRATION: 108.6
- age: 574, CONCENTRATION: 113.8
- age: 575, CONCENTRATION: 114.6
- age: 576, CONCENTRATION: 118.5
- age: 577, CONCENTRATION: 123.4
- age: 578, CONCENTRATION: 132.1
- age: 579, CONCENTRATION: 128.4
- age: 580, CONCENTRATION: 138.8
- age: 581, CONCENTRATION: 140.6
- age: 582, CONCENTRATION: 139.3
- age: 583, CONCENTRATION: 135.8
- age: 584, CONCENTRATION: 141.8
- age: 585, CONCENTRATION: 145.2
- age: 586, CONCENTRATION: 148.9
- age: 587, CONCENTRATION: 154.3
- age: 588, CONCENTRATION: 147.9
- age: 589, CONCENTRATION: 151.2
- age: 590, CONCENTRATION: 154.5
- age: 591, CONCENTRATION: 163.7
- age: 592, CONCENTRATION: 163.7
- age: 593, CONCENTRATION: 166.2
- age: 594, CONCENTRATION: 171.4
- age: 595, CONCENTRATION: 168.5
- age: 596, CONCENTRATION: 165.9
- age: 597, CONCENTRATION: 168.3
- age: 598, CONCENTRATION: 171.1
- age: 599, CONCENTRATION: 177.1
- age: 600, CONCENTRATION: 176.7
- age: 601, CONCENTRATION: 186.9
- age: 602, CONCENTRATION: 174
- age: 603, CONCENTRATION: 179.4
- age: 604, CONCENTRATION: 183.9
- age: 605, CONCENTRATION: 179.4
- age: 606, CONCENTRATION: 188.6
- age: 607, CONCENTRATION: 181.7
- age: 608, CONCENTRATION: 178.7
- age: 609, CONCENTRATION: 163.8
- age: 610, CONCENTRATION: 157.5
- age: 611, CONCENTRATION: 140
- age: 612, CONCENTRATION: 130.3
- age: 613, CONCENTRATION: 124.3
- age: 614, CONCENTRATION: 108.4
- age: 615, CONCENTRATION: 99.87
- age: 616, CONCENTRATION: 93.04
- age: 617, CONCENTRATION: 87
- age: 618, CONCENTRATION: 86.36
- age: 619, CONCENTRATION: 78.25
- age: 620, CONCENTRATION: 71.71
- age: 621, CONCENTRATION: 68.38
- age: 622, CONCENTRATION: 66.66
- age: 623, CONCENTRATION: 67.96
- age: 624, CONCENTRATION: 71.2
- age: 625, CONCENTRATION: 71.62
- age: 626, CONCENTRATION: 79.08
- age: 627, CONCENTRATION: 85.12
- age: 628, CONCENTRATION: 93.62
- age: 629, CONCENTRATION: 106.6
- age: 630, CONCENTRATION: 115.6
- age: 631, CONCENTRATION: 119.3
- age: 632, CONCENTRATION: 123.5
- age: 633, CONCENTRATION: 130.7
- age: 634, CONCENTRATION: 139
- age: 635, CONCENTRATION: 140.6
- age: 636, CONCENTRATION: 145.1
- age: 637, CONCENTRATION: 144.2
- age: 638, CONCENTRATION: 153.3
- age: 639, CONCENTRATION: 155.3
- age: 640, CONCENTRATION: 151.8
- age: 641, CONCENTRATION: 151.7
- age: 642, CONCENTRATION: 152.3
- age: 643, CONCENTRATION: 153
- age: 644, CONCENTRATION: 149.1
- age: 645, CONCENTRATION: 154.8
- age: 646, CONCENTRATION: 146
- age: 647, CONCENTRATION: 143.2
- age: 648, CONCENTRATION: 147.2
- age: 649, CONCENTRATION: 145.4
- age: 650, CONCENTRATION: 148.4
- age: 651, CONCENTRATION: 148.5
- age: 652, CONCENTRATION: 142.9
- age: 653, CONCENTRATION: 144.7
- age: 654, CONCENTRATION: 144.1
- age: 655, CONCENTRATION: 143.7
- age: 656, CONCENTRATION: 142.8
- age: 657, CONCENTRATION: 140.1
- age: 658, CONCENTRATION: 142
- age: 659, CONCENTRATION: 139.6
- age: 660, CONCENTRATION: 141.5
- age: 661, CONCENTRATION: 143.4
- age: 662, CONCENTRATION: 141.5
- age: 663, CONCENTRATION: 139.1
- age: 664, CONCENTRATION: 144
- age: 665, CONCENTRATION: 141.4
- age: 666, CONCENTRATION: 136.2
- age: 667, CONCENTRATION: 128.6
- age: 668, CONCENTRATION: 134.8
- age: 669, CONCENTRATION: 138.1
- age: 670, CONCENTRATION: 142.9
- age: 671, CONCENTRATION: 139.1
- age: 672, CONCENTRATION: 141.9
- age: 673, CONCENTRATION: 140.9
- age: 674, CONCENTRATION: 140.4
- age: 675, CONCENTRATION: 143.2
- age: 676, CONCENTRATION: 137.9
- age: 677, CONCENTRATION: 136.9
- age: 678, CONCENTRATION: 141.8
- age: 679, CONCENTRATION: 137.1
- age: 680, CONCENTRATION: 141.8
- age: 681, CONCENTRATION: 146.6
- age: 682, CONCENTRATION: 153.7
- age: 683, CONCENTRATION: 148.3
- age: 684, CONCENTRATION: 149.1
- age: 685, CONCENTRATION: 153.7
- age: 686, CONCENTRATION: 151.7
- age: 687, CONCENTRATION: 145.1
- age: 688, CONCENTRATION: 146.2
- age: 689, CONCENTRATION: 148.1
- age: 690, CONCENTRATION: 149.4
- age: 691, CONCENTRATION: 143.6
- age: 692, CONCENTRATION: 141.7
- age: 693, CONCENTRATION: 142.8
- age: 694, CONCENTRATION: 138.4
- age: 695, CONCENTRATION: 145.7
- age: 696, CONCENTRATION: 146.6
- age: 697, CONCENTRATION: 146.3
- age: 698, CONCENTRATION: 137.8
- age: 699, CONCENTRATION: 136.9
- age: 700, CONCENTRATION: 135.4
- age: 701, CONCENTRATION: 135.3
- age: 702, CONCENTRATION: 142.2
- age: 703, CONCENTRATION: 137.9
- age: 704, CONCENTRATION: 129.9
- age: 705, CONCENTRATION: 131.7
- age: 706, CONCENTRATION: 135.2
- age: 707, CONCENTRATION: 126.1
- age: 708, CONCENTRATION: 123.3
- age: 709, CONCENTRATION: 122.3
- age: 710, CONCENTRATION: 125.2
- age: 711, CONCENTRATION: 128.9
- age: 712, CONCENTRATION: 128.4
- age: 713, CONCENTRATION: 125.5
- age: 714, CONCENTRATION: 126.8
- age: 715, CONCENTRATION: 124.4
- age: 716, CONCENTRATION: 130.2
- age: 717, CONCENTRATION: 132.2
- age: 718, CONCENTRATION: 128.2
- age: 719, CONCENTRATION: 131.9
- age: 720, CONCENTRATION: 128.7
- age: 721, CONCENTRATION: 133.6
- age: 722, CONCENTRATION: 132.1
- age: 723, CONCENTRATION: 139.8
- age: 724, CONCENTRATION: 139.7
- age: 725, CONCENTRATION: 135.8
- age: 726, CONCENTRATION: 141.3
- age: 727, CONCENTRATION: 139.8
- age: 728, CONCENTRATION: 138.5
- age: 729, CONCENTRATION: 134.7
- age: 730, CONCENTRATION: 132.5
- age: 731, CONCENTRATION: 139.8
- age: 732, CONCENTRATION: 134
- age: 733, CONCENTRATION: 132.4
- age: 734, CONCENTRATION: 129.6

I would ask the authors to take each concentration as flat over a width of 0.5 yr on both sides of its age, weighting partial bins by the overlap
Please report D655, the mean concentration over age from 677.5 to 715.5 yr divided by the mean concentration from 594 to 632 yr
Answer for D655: 1.07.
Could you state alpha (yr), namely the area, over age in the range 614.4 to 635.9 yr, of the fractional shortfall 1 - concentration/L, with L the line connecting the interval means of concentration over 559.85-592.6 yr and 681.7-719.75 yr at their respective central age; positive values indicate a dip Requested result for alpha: 6.0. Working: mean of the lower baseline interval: 131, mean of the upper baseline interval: 137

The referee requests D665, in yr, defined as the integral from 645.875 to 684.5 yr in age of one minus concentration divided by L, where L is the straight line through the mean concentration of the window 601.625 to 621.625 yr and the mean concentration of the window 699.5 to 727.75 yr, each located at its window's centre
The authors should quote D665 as -2.9 yr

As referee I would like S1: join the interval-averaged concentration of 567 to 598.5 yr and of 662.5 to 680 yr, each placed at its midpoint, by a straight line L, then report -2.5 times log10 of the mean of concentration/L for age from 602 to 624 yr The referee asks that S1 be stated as 0.11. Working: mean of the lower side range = 139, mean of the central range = 125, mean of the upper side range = 139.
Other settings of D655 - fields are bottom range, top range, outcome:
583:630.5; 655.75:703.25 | 1.05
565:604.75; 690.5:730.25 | 0.93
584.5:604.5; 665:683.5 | 0.85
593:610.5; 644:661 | 0.83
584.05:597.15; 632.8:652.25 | 0.93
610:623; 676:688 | 1.49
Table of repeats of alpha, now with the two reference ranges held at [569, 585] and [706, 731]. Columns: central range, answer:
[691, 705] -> -1.0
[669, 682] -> -1.2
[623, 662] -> -1.7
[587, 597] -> -2.9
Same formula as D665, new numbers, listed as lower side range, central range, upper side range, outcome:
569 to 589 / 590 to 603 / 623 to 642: -4.6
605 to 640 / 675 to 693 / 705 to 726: -2.7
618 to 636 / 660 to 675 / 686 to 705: -2.0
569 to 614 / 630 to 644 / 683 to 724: 0.2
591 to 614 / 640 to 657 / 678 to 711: 0.7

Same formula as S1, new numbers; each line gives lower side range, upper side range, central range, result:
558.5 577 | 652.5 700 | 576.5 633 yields -0.08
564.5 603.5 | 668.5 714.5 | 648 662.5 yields -0.02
